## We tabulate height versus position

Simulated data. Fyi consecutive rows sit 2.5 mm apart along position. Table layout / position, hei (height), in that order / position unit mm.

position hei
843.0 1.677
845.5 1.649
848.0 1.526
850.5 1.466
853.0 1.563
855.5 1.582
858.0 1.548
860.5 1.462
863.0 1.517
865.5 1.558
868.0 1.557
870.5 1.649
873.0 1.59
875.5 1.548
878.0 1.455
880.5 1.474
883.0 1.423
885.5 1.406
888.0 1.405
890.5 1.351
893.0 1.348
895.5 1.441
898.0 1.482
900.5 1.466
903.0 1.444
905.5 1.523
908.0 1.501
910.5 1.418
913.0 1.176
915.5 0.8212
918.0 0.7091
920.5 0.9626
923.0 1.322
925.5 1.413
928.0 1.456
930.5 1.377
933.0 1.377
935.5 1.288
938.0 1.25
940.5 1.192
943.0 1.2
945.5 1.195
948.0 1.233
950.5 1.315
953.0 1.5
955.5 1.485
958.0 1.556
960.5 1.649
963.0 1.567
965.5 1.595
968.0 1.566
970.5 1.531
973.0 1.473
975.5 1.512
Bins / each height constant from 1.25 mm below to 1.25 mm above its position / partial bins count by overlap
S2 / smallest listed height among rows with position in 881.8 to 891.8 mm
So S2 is 1.351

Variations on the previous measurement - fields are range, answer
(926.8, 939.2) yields 1.25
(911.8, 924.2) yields 0.7091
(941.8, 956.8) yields 1.195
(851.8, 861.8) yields 1.462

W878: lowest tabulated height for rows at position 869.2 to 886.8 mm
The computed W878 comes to 1.406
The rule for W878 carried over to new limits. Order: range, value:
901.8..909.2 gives 1.444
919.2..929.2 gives 0.9626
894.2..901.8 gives 1.441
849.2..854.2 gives 1.466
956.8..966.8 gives 1.556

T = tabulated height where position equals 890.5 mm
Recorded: 1.351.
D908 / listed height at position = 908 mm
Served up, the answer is 1.501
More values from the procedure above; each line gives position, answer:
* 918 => 0.7091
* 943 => 1.2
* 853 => 1.563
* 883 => 1.423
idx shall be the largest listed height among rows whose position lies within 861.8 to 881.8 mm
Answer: 1.649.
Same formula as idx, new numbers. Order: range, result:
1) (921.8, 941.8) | 1.456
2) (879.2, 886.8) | 1.474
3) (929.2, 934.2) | 1.377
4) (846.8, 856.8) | 1.582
